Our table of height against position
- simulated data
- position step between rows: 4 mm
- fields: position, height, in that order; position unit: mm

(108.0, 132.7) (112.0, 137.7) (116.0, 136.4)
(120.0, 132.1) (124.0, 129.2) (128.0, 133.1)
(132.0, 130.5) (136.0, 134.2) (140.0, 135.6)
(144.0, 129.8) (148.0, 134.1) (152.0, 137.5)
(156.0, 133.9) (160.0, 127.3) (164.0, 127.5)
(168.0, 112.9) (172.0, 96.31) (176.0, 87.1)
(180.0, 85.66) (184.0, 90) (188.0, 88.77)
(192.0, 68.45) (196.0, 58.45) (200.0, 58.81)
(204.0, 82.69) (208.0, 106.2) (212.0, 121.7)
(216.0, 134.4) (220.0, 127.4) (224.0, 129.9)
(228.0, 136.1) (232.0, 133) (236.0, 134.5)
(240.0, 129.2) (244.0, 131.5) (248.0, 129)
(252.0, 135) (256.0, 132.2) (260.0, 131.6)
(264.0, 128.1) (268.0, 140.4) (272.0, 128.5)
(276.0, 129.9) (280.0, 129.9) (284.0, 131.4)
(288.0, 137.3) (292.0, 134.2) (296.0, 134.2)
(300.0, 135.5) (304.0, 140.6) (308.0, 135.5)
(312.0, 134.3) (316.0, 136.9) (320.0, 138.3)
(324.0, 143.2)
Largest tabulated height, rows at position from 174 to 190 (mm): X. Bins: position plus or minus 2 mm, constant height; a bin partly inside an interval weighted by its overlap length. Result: 90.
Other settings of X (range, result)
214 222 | 134.4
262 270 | 140.4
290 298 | 134.2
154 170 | 133.9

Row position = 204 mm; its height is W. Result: 82.69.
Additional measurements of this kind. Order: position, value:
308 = 135.5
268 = 140.4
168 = 112.9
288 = 137.3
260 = 131.6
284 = 131.4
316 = 136.9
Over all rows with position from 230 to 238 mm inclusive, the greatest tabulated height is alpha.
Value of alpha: 134.5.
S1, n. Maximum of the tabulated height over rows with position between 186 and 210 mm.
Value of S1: 106.2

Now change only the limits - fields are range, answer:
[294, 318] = 140.6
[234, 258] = 135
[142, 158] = 137.5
